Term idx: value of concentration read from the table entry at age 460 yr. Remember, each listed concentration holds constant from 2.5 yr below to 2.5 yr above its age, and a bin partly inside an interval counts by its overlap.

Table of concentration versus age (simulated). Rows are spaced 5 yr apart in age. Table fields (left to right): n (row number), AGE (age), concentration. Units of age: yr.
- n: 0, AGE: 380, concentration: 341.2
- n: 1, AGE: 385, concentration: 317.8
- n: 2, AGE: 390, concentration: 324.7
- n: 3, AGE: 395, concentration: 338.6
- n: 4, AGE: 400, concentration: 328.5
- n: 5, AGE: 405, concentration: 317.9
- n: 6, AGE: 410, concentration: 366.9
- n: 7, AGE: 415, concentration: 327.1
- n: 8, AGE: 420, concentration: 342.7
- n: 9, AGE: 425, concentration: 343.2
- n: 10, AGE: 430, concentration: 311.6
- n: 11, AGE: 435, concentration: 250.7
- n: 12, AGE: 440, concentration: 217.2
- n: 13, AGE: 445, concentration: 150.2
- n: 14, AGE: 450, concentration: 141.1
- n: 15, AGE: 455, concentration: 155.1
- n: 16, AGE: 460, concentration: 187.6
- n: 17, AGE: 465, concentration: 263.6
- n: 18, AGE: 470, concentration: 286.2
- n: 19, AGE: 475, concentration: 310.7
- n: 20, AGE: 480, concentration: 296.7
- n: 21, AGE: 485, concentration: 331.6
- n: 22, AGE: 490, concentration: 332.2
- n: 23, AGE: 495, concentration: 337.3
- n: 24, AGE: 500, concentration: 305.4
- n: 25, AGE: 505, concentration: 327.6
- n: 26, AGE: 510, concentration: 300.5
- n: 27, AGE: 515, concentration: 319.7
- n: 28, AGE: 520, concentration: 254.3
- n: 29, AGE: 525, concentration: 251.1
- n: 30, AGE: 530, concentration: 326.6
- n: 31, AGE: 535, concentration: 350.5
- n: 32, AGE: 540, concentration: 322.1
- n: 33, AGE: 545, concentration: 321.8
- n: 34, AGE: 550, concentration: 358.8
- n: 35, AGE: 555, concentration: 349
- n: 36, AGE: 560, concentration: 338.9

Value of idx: 187.6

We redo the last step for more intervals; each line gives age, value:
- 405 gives 317.9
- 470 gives 286.2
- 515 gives 319.7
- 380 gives 341.2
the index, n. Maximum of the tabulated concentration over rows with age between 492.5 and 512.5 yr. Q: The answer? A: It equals 337.3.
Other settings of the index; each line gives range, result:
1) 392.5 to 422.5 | 366.9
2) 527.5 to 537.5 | 350.5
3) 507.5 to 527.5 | 319.7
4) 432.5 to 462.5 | 250.7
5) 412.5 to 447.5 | 343.2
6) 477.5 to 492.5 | 332.2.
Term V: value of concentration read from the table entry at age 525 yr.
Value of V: 251.1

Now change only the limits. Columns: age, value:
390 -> 324.7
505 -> 327.6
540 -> 322.1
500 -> 305.4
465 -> 263.6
